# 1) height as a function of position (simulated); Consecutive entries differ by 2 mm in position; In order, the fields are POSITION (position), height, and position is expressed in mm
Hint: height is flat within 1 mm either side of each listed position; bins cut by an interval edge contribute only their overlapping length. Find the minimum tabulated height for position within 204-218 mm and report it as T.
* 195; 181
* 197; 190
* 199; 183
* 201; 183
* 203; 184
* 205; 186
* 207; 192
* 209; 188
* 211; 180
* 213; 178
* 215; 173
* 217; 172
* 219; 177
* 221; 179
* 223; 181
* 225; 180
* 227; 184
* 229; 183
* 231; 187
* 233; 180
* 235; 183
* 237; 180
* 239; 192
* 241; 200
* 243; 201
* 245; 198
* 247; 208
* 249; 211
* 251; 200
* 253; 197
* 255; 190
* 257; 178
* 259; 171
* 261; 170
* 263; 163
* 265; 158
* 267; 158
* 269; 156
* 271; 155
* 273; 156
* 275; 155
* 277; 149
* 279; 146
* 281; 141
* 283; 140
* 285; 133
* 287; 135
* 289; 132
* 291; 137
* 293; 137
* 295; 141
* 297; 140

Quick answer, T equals 172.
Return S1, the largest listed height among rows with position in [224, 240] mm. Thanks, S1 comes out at 192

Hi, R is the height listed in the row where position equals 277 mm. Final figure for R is 149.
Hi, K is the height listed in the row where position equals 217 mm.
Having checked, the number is 172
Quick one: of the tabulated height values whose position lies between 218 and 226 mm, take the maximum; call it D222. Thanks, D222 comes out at 181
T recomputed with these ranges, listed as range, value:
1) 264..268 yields 158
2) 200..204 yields 183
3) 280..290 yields 132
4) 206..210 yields 188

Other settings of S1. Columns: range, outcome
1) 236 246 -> 201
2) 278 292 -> 146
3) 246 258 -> 211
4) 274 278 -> 155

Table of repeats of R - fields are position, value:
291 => 137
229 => 183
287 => 135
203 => 184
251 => 200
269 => 156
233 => 180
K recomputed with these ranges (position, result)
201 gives 183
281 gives 141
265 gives 158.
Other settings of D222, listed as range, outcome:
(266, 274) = 158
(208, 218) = 188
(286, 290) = 135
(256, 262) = 178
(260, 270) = 170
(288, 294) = 137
